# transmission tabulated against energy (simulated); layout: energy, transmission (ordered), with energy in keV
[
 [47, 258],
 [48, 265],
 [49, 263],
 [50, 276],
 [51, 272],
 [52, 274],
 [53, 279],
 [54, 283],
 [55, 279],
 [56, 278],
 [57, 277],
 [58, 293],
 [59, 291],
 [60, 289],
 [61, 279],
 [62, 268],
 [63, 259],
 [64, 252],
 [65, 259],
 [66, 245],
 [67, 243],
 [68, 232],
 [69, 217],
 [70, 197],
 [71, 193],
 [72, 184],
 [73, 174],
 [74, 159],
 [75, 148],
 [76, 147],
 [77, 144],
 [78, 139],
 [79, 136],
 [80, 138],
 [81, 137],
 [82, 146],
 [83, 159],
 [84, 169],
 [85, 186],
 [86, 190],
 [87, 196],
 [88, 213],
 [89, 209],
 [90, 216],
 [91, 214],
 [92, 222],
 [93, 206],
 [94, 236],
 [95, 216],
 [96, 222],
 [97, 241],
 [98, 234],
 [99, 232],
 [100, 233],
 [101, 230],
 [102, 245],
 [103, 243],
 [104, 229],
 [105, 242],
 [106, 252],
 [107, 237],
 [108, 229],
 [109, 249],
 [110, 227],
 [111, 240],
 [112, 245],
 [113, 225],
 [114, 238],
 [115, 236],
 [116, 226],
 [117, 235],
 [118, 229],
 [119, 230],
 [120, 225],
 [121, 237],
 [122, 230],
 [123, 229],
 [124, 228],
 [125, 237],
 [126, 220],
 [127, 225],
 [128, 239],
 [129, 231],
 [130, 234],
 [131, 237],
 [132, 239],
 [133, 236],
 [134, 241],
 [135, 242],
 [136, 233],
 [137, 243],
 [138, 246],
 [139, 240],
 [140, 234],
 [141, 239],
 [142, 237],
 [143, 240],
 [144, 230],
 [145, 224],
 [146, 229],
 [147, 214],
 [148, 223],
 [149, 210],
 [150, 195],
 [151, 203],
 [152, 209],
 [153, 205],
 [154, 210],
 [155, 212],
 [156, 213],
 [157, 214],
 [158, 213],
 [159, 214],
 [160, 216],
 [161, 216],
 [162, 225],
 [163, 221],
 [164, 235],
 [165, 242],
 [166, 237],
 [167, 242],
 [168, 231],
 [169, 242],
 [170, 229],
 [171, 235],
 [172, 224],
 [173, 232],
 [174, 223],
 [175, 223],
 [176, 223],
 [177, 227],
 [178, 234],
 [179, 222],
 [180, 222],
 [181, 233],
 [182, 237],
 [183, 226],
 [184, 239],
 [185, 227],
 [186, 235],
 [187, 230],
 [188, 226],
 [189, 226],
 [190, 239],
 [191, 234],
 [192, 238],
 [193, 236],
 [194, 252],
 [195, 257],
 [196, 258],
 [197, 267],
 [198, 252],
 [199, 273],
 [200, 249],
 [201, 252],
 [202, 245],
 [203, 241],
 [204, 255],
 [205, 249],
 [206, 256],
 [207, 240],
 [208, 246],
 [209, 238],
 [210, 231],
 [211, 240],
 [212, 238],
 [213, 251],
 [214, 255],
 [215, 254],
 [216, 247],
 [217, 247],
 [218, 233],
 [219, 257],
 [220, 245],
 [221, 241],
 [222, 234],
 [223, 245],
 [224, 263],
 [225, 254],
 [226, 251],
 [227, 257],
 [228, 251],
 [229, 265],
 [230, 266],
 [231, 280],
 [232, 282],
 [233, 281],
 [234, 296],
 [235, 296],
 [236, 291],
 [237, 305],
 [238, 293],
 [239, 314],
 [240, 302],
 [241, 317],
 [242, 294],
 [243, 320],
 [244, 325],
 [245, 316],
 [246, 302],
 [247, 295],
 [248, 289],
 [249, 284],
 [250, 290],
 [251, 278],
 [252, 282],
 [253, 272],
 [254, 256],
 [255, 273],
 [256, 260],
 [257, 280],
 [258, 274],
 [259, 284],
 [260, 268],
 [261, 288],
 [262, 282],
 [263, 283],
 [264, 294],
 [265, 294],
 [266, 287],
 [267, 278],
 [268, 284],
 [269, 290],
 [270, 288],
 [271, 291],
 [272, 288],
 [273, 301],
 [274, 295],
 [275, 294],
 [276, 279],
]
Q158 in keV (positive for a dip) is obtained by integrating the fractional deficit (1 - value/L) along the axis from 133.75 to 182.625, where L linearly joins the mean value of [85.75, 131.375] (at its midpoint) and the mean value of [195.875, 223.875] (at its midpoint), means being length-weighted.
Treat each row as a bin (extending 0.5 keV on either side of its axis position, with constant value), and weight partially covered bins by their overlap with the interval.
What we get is 2.5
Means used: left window 229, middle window 226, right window 248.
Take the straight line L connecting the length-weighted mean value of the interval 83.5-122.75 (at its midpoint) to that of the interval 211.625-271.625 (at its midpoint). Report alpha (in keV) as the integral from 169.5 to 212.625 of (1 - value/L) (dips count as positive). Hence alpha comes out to 3.3 keV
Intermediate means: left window 226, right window 277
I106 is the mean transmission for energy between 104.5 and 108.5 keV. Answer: 240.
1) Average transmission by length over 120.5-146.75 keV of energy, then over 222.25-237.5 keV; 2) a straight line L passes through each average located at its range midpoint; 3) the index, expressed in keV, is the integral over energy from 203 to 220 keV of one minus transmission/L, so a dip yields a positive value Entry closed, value 1.2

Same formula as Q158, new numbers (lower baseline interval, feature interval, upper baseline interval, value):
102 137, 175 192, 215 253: 1.9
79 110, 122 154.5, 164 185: -0.9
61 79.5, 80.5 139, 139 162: -3.9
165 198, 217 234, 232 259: 1.0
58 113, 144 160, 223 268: 2.0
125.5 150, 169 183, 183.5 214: 0.7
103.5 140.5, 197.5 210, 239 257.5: 1.0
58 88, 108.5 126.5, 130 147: -0.6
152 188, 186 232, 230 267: 1.6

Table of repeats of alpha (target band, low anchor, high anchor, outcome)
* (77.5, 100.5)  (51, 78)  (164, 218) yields 4.0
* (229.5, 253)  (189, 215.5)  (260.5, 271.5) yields -2.0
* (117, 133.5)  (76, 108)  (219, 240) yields -0.9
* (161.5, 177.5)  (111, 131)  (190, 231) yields 0.7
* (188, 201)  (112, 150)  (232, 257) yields 0.9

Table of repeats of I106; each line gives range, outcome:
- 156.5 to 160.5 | 214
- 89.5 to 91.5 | 215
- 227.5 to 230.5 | 261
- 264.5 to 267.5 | 286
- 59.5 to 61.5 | 284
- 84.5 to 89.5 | 199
